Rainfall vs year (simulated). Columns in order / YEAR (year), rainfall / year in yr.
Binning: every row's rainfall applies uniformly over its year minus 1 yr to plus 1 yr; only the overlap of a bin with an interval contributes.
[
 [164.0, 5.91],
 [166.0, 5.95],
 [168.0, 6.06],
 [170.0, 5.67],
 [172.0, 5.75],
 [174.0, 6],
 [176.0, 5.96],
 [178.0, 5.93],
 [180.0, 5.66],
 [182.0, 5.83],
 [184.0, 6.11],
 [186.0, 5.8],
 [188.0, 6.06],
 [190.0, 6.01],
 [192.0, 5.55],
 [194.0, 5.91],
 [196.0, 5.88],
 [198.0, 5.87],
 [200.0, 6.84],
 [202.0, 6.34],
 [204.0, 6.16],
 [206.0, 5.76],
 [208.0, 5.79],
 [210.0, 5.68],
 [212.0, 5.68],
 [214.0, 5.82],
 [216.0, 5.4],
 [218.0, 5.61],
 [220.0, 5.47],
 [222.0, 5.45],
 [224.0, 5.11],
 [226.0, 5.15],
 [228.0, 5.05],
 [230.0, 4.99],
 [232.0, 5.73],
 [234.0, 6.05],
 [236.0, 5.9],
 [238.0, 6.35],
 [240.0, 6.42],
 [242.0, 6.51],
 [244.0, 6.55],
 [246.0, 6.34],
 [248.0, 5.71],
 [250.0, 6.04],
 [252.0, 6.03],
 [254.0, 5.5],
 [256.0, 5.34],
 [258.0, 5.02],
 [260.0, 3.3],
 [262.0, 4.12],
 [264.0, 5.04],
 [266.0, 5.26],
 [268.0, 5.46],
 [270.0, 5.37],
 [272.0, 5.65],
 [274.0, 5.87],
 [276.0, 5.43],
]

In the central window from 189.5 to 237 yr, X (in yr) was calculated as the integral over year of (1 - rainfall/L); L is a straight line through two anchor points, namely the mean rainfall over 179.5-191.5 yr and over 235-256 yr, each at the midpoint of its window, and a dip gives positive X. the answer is 2.2 yr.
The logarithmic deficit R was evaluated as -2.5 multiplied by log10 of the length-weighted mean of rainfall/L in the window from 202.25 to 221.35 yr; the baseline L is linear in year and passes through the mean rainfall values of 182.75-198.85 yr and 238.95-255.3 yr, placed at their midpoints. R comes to 0.05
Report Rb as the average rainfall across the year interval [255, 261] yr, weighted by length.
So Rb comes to 4.55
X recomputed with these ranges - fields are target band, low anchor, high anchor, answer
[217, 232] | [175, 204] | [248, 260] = 1.0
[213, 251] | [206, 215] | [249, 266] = -2.5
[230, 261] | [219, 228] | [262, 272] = -3.1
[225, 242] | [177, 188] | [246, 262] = -1.0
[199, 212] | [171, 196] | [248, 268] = -0.9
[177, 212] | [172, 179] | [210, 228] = -1.4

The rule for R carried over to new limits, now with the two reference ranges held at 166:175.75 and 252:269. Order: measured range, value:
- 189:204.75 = -0.085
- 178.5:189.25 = -0.028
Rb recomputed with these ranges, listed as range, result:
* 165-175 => 5.89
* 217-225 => 5.41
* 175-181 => 5.85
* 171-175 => 5.88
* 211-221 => 5.6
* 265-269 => 5.36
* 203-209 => 5.9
